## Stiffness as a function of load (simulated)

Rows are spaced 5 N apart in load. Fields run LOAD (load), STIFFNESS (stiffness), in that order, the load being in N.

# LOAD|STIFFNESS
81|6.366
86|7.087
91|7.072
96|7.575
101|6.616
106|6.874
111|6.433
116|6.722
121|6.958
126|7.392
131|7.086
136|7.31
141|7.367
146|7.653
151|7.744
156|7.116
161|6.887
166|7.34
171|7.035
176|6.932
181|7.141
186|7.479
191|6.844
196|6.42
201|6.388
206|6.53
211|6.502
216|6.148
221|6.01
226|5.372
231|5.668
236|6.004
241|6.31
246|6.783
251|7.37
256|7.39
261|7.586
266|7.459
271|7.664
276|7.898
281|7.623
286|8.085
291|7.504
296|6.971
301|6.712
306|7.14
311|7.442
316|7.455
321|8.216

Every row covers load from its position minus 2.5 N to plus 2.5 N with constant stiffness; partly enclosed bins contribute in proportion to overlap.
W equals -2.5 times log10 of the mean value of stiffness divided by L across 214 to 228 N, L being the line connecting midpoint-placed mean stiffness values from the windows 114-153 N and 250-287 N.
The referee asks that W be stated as 0.27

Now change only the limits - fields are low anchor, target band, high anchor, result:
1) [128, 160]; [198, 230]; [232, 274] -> 0.165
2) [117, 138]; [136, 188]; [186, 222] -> -0.064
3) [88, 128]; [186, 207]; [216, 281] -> 0.032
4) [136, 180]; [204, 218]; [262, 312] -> 0.149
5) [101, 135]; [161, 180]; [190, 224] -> -0.077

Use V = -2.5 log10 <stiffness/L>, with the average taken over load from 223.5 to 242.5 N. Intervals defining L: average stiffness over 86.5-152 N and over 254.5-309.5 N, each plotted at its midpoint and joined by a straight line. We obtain 0.26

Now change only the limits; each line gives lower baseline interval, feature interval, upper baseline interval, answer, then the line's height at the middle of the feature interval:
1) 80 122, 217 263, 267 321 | 0.13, 7.31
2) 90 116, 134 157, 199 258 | -0.12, 6.71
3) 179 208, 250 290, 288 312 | -0.09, 7.05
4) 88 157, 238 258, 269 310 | 0.07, 7.37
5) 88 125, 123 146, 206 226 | -0.09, 6.72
